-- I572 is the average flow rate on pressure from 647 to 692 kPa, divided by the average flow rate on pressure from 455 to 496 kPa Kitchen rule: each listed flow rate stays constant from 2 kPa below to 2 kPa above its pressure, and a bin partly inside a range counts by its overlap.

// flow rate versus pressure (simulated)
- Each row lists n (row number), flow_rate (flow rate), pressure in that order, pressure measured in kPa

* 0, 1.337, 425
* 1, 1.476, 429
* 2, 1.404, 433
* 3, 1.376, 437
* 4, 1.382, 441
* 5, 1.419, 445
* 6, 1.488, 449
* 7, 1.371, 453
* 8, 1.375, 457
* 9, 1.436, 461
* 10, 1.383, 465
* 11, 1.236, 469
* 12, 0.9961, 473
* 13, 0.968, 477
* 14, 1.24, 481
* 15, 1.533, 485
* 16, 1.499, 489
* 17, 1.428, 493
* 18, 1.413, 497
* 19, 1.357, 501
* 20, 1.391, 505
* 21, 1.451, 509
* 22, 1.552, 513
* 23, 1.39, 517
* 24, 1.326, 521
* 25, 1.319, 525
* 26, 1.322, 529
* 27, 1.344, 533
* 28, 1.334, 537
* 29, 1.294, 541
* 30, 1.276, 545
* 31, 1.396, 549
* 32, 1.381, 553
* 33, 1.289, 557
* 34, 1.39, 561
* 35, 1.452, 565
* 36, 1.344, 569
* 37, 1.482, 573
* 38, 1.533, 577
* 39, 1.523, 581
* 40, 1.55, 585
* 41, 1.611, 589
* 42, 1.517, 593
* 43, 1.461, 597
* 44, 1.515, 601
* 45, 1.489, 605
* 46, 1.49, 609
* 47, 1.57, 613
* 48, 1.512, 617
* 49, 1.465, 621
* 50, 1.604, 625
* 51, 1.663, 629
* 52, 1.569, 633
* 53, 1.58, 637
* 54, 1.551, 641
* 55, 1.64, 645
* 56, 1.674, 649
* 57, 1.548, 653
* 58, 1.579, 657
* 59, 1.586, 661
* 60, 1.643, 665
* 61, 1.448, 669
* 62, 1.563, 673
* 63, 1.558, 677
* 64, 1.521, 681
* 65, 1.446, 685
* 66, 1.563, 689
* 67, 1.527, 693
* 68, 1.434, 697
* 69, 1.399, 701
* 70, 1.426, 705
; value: 1.19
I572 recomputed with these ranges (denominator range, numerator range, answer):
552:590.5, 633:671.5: 1.09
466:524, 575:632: 1.15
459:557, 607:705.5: 1.15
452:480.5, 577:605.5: 1.22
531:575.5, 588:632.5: 1.13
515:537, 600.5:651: 1.17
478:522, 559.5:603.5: 1.06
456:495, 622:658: 1.22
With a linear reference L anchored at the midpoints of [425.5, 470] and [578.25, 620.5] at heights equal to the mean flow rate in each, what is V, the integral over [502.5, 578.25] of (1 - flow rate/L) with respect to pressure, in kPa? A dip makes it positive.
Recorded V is 4.7 kPa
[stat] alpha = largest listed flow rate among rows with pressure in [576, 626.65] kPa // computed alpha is 1.611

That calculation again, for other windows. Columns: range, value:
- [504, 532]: 1.552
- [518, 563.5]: 1.396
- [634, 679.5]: 1.674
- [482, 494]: 1.533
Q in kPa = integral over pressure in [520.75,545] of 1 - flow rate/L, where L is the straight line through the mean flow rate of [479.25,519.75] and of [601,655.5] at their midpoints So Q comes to 2.4 kPa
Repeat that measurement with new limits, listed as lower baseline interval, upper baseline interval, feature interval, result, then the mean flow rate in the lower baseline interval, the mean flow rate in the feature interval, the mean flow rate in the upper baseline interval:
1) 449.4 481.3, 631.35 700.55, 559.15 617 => -2.3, 1.26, 1.5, 1.55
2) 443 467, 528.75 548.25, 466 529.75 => 1.1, 1.41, 1.34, 1.32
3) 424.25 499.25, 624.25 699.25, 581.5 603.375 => -0.6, 1.36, 1.53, 1.56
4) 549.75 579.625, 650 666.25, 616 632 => -0.4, 1.41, 1.56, 1.59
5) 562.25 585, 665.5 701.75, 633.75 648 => -1.0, 1.47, 1.59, 1.5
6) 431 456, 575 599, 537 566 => 2.9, 1.41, 1.35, 1.53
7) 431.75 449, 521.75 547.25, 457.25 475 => 1.4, 1.41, 1.27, 1.32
